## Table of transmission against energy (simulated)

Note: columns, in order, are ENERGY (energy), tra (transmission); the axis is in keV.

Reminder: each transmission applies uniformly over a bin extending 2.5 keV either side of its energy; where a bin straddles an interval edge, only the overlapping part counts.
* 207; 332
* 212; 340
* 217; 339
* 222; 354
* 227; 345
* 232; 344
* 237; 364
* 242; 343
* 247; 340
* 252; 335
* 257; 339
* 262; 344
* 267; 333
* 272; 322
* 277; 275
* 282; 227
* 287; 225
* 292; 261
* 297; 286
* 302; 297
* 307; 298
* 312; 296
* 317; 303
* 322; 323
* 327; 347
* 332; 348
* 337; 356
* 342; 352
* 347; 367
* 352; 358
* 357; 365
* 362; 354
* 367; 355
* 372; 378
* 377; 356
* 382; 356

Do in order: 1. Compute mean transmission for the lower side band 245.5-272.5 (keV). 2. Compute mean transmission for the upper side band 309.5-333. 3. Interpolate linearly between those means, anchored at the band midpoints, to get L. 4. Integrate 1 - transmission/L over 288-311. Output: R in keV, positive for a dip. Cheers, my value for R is 3.14 keV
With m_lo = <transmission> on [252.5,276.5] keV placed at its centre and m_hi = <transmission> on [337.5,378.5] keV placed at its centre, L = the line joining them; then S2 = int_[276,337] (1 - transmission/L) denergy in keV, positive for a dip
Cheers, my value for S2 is 9.0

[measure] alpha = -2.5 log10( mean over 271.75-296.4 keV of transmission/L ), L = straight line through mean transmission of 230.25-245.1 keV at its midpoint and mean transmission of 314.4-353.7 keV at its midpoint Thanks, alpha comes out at 0.32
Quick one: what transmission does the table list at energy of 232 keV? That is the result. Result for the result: 344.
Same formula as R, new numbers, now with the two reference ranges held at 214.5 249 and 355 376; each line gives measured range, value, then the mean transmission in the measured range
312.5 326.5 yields 1.6 keV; 315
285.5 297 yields 3.3 keV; 254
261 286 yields 4.2 keV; 293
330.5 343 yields 0.2 keV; 352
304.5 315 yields 1.7 keV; 297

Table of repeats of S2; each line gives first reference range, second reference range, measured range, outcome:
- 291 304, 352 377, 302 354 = -2.2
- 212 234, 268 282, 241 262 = -1.7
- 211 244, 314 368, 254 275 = 0.9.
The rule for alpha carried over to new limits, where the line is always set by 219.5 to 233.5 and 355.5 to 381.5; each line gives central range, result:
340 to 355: 0.00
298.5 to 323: 0.18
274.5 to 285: 0.38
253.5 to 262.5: 0.03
